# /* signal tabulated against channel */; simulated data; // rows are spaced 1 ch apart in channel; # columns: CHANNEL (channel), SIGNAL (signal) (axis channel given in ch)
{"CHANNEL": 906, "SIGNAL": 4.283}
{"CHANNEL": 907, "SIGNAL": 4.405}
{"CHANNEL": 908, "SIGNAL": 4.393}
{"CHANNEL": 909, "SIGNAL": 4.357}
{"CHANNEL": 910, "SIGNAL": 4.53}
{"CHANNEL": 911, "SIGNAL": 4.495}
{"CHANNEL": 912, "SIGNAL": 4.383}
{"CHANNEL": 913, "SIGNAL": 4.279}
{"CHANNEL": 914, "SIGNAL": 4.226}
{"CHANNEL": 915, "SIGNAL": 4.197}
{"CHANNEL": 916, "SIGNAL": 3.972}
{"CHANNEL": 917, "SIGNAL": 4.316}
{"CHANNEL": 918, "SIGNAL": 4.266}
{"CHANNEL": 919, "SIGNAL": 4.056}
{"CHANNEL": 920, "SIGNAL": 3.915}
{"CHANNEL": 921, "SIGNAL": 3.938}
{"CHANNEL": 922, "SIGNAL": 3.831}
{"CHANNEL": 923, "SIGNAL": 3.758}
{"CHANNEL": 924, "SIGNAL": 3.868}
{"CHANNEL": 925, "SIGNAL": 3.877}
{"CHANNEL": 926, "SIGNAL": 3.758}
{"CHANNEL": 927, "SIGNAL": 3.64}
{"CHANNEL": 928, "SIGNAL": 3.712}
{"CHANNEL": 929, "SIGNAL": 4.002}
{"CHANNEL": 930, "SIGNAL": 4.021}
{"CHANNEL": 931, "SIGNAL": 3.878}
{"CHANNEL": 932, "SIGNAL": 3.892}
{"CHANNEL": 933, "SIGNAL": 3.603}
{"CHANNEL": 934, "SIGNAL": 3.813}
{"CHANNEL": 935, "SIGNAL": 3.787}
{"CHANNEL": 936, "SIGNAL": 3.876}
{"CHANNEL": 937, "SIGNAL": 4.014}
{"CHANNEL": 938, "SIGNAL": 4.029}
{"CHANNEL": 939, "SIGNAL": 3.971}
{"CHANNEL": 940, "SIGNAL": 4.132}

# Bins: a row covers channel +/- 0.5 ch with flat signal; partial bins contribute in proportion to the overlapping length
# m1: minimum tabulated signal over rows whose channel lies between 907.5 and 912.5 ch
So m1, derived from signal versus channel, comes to 4.357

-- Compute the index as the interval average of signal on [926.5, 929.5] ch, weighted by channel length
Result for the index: 3.78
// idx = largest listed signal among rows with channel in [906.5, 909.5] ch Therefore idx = 4.405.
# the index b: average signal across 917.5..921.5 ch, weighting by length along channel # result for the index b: 4.04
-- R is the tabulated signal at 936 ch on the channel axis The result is 3.876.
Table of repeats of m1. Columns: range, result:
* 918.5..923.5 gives 3.758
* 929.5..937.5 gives 3.603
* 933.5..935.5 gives 3.787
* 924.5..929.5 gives 3.64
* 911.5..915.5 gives 4.197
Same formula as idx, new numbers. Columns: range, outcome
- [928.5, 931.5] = 4.021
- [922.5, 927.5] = 3.877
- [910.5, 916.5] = 4.495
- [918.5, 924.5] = 4.056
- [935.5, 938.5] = 4.029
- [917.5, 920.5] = 4.266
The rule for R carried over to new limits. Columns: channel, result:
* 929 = 4.002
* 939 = 3.971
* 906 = 4.283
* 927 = 3.64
